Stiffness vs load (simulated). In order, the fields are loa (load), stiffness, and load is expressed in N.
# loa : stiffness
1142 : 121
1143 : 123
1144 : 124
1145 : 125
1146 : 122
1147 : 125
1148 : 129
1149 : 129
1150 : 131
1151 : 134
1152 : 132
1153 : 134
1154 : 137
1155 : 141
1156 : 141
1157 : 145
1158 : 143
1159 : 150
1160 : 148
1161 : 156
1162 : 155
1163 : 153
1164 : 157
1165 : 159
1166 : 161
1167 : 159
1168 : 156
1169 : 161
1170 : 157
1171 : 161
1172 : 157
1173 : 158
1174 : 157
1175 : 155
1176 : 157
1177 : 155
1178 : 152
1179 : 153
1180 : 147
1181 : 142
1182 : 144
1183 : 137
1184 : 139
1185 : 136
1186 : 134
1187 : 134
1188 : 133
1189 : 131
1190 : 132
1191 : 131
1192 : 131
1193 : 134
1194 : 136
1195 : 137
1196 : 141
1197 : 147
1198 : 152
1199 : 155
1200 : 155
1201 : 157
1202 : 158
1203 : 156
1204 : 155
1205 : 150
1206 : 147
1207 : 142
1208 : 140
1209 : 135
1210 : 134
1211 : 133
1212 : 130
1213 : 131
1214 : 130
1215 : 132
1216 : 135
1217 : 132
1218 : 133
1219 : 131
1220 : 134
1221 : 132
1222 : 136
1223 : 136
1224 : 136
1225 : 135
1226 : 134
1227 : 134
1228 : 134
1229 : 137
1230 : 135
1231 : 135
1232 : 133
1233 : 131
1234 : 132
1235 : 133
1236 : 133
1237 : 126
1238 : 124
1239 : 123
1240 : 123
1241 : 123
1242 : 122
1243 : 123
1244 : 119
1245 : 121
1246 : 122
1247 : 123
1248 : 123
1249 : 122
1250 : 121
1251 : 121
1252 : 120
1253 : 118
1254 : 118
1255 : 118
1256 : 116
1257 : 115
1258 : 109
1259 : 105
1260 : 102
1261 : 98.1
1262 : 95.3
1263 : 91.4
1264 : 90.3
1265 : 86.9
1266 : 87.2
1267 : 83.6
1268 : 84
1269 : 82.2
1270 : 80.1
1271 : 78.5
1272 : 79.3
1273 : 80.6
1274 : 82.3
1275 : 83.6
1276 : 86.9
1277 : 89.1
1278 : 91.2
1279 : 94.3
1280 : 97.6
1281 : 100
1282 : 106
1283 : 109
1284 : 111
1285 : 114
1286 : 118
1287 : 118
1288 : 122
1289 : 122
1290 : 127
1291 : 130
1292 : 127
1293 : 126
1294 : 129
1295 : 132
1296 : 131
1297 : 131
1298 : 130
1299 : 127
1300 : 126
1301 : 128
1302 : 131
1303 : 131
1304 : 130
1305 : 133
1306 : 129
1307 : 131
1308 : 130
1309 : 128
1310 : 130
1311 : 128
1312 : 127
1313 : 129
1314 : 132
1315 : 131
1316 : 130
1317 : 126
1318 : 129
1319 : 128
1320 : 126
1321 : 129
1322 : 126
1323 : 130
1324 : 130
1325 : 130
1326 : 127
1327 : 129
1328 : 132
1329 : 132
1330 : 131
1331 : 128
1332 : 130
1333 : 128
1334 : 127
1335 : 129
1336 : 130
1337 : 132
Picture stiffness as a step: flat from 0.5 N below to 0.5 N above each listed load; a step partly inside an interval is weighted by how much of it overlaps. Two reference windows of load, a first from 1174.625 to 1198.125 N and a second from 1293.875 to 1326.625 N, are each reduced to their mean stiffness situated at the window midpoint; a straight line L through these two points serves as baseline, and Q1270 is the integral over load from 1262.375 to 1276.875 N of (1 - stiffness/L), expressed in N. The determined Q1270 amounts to 5.3 N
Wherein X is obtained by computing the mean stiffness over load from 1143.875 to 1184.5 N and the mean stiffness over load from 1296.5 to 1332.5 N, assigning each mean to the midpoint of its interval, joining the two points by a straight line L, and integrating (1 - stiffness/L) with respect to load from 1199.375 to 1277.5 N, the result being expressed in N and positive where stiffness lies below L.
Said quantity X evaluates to 9.8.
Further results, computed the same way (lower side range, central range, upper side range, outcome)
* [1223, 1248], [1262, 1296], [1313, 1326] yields 7.2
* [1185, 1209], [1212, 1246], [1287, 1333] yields 2.0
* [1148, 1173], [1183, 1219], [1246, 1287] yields -2.6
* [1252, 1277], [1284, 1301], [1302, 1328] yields -1.7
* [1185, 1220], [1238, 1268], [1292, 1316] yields 5.2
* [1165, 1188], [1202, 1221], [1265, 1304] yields -0.2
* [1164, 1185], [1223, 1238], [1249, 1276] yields -1.9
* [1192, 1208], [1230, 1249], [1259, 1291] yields -0.8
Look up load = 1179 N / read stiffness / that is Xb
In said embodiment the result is 153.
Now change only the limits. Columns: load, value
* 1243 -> 123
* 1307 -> 131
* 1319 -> 128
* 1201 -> 157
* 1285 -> 114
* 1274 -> 82.3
